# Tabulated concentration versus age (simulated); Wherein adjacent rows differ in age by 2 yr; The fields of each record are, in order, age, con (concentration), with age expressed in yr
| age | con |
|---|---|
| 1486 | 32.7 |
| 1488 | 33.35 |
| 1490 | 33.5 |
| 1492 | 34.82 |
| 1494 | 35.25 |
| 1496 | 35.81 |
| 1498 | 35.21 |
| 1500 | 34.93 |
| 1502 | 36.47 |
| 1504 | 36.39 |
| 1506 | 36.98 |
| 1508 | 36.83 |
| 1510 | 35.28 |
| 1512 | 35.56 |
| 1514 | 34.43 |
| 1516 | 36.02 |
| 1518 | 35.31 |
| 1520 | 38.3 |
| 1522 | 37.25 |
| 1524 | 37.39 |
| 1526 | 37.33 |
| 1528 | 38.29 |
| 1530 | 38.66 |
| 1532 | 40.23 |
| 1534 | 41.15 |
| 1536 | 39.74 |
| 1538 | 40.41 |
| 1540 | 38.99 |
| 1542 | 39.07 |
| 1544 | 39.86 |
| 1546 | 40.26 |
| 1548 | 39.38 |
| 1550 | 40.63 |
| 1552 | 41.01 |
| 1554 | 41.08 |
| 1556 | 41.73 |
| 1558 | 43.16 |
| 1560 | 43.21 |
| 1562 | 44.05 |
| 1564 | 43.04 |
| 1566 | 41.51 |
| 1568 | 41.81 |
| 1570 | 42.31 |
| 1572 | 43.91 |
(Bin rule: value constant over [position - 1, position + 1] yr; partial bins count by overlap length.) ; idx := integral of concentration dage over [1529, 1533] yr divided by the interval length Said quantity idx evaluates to 39.4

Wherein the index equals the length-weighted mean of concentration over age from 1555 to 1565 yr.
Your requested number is 43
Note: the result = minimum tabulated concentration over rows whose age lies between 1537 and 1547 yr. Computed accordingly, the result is 38.99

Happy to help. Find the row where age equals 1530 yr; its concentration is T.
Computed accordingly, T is 38.66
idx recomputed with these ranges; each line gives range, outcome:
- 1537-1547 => 39.7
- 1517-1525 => 37.1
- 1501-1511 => 36.4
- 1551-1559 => 41.7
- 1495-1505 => 35.8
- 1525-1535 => 39.1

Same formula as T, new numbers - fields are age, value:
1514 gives 34.43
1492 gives 34.82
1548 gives 39.38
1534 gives 41.15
